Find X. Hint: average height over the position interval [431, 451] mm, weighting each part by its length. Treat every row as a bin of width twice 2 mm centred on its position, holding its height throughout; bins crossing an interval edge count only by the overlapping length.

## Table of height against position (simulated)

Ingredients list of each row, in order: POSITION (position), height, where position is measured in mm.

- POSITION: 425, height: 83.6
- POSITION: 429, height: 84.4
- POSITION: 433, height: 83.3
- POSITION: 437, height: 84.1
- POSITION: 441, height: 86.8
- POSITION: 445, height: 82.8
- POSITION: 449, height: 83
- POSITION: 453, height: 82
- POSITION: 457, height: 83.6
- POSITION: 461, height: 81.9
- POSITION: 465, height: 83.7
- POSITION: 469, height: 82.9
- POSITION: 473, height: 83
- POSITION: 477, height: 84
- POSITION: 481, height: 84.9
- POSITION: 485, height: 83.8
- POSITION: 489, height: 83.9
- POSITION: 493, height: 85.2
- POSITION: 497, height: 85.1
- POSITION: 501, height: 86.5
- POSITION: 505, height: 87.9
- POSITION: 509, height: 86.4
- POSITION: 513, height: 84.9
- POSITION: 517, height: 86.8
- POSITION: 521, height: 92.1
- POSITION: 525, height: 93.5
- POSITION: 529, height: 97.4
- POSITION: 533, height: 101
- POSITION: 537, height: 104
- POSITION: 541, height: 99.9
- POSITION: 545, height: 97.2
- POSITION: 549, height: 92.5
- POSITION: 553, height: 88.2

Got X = 84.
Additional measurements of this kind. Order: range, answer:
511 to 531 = 90.9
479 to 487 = 84.3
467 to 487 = 83.7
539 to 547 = 98.6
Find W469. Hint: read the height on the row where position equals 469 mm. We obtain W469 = 82.9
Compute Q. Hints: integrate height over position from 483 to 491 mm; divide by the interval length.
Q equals 83.8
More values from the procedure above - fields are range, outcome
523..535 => 97.3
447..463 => 82.6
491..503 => 85.6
